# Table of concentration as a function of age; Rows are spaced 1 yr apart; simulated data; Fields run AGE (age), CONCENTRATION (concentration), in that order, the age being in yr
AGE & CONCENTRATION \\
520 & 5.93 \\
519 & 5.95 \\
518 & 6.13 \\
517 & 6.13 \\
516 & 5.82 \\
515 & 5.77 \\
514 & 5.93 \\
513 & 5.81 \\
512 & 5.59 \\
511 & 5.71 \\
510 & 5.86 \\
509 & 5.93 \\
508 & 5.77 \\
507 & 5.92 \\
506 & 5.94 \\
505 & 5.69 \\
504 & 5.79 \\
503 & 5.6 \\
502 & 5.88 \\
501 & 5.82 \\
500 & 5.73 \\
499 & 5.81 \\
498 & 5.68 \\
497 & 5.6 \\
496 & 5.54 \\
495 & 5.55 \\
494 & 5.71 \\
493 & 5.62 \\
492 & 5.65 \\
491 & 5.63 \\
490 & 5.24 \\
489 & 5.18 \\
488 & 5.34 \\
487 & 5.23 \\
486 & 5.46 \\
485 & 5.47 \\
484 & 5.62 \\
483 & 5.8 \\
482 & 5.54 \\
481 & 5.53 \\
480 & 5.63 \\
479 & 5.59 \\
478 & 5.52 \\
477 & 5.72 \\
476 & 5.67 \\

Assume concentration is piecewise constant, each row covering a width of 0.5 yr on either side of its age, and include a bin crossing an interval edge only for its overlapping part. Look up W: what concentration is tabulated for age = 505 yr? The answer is 5.69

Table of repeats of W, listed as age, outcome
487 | 5.23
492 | 5.65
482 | 5.54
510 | 5.86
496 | 5.54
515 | 5.77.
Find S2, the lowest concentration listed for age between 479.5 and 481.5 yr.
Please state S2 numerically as 5.53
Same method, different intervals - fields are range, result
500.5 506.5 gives 5.6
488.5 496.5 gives 5.18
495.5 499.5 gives 5.54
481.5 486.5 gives 5.46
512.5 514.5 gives 5.81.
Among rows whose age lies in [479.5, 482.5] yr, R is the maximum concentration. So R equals 5.63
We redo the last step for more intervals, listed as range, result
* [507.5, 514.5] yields 5.93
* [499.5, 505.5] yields 5.88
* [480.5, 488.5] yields 5.8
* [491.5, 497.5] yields 5.71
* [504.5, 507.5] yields 5.94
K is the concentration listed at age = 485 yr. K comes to 5.47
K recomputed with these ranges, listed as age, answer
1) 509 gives 5.93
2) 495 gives 5.55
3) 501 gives 5.82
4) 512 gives 5.59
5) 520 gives 5.93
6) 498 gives 5.68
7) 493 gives 5.62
